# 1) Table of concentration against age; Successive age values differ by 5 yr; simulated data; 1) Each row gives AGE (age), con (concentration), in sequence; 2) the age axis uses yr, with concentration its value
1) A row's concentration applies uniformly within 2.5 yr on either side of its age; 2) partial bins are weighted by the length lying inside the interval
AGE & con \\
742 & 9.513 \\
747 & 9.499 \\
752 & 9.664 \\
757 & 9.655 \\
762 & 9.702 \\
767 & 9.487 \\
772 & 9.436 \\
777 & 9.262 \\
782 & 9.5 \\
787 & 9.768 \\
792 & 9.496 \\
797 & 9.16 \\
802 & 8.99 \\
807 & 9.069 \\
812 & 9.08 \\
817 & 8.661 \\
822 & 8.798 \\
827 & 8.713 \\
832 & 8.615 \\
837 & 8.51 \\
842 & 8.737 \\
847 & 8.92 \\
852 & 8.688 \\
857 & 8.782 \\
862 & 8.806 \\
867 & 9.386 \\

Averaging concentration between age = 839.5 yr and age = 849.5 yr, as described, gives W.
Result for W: 8.83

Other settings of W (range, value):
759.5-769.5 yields 9.59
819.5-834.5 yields 8.71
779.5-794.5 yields 9.59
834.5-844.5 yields 8.62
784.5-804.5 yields 9.35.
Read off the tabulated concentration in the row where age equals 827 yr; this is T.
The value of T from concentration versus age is 8.713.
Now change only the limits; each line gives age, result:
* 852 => 8.688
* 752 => 9.664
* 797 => 9.16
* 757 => 9.655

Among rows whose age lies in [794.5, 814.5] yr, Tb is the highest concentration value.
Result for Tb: 9.16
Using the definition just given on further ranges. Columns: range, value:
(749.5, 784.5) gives 9.702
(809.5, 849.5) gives 9.08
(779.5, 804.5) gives 9.768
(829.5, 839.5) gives 8.615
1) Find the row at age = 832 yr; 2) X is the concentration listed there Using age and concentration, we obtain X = 8.615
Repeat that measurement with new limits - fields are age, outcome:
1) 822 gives 8.798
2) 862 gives 8.806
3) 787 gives 9.768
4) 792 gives 9.496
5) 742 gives 9.513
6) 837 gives 8.51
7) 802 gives 8.99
